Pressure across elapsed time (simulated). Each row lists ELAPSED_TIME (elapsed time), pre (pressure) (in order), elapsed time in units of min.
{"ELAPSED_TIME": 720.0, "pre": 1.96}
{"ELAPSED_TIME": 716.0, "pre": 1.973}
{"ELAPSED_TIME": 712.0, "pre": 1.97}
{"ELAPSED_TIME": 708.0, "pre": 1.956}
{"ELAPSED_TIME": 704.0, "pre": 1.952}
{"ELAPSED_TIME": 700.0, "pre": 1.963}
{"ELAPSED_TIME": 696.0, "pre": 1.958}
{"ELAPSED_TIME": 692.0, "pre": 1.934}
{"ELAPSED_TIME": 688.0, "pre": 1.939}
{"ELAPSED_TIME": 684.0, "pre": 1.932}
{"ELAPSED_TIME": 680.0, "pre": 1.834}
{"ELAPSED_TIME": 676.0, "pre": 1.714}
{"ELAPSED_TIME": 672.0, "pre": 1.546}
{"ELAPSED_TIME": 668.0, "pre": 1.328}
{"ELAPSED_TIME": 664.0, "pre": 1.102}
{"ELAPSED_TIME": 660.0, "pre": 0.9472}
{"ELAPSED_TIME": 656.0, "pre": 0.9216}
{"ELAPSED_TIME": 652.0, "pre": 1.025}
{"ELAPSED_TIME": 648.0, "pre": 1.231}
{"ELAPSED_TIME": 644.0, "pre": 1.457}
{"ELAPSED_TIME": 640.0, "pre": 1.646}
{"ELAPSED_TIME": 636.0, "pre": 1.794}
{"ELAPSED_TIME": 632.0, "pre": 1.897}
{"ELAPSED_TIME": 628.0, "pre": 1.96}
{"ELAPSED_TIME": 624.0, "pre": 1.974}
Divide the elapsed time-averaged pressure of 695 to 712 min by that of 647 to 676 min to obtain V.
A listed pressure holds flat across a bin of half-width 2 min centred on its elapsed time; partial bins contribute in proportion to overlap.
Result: 1.6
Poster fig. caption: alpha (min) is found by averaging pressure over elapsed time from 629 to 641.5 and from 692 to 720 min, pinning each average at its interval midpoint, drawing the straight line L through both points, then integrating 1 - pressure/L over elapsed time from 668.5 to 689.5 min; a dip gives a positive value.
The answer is 1.6 min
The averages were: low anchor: 1.8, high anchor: 1.96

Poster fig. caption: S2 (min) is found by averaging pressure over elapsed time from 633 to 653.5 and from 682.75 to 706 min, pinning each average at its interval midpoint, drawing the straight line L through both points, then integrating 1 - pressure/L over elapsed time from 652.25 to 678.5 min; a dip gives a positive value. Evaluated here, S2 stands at 6.7 min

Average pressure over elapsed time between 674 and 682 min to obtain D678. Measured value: 1.77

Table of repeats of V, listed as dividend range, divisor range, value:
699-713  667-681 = 1.22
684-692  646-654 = 1.72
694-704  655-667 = 1.91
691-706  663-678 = 1.35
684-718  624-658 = 1.29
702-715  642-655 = 1.62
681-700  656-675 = 1.58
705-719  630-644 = 1.13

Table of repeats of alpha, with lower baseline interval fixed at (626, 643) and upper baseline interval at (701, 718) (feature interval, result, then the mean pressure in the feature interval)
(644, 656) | 4.5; 1.15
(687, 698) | -0.1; 1.94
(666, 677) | 2.2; 1.51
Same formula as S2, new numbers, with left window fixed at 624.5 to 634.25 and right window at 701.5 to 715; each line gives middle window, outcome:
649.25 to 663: 6.75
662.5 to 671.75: 3.15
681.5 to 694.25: 0.14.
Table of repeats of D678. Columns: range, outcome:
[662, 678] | 1.42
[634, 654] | 1.43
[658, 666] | 1.02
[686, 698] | 1.94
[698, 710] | 1.96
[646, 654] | 1.13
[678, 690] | 1.9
